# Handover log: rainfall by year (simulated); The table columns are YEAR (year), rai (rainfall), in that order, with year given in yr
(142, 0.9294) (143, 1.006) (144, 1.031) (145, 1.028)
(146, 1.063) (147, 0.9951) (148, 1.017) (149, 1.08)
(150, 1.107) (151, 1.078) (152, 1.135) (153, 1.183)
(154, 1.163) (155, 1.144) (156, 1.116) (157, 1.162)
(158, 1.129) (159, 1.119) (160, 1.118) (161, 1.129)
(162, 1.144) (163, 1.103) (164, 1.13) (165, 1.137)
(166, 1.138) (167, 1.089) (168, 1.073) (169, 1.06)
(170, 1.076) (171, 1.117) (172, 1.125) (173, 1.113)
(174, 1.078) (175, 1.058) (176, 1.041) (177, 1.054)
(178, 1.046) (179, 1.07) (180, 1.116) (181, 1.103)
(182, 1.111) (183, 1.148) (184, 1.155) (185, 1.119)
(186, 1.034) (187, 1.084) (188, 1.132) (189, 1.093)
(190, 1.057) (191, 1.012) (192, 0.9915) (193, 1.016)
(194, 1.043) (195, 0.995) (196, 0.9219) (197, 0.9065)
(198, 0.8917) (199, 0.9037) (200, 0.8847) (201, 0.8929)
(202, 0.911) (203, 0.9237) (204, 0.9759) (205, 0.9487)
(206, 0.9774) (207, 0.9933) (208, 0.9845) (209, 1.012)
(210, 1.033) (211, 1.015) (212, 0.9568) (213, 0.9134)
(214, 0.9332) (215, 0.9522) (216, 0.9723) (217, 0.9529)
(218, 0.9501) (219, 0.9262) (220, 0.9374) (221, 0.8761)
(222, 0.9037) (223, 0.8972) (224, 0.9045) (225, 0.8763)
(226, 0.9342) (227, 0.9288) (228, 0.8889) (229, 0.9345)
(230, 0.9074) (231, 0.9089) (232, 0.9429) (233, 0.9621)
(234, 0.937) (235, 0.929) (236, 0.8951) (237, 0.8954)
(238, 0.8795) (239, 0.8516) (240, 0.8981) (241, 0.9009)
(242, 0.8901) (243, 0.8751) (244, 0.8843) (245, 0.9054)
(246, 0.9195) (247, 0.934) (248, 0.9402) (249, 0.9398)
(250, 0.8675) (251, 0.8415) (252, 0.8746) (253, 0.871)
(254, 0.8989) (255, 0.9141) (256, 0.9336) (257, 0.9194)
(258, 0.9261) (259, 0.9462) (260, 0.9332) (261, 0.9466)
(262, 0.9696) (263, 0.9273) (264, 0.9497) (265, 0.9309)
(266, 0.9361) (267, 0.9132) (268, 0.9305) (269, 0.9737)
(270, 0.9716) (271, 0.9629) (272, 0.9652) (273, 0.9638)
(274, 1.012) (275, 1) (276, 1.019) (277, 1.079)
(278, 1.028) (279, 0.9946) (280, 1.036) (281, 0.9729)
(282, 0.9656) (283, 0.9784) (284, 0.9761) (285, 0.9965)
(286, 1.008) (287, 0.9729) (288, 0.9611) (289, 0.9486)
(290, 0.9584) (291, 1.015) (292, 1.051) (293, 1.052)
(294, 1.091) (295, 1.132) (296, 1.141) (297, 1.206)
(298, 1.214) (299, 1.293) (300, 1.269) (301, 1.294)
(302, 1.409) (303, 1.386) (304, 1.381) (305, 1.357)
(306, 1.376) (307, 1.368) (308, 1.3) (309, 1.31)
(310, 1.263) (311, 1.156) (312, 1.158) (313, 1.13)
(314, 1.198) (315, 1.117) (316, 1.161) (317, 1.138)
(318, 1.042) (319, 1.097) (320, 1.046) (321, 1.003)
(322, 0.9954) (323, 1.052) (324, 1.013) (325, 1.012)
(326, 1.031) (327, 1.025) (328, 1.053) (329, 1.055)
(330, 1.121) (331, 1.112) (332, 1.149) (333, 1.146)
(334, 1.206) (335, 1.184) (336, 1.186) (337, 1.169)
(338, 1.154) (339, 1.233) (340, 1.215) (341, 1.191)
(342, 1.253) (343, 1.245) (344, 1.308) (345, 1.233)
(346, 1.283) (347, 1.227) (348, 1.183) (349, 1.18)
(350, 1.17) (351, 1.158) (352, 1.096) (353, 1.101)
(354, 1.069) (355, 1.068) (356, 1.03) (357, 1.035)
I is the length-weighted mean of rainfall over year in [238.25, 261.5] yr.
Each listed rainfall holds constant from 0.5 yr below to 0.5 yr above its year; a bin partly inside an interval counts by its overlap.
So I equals 0.905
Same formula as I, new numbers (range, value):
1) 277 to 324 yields 1.13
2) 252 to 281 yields 0.958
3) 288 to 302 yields 1.13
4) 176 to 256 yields 0.958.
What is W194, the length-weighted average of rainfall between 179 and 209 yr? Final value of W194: 1.01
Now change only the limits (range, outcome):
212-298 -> 0.951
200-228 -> 0.942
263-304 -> 1.05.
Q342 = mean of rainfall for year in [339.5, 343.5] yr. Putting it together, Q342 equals 1.23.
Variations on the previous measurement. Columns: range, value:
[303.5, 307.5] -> 1.37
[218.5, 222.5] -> 0.911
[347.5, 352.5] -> 1.16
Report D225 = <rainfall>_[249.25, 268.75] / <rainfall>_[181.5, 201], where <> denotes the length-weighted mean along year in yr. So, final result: 0.9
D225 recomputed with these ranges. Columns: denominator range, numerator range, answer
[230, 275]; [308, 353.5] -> 1.24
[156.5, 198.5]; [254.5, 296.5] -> 0.91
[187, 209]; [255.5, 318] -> 1.10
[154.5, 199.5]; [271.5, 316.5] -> 1.05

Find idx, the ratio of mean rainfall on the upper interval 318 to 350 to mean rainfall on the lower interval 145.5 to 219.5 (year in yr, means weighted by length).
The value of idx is 1.09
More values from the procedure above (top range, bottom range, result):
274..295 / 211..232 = 1.09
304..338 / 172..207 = 1.12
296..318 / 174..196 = 1.17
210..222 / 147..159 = 0.85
